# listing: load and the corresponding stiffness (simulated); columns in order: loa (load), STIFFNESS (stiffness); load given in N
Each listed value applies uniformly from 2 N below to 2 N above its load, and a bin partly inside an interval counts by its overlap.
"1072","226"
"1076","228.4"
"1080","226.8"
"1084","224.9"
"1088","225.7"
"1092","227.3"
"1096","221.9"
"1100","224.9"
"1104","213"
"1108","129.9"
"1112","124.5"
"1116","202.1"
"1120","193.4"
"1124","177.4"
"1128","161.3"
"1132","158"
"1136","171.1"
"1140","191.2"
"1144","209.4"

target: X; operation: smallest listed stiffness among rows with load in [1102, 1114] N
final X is 124.5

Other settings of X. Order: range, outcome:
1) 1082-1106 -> 213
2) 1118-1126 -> 177.4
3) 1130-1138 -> 158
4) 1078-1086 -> 224.9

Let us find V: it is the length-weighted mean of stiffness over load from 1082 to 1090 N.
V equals 225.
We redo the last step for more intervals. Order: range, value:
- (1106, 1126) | 165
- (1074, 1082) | 228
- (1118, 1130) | 177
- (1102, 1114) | 156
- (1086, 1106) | 223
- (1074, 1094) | 227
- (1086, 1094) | 226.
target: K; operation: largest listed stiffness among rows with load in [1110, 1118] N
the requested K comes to 202.1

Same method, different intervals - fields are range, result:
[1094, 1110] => 224.9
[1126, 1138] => 171.1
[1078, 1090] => 226.8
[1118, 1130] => 193.4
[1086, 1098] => 227.3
